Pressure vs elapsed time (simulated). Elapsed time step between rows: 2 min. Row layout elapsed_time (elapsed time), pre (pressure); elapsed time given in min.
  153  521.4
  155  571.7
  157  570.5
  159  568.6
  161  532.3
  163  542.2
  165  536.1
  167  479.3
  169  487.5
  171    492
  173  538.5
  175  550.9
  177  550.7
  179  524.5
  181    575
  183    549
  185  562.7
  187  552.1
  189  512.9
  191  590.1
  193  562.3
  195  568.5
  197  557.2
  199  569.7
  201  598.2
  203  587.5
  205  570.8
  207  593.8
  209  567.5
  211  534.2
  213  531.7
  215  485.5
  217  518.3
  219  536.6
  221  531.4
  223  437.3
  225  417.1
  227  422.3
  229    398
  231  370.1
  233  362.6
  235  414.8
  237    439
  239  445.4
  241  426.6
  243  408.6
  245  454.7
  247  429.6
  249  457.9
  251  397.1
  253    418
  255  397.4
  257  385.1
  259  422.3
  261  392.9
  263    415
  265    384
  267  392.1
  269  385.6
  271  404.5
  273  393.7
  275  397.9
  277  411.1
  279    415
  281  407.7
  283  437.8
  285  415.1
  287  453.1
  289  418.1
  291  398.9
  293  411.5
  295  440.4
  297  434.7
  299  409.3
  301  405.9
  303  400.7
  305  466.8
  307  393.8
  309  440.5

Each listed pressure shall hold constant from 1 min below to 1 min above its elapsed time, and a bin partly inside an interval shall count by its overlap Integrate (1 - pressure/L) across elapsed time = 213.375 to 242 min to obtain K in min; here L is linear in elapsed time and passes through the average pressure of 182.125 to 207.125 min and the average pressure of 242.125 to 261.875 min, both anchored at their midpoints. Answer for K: 2.1 min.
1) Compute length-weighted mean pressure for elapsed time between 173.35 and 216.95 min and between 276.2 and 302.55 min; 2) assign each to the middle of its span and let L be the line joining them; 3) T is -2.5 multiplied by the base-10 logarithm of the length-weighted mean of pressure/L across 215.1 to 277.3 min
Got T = 0.14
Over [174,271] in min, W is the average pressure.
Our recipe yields 482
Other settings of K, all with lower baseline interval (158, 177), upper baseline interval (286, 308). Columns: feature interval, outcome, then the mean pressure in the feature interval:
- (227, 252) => 2.7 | 417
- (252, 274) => 2.4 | 399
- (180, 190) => -0.7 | 550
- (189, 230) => -2.9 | 529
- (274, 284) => 0.5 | 414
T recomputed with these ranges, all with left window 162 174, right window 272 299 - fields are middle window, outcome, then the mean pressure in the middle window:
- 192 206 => -0.18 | 573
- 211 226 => -0.06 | 497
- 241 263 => 0.07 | 417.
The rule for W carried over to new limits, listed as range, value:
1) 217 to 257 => 431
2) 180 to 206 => 566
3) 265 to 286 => 405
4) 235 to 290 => 415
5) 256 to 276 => 397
